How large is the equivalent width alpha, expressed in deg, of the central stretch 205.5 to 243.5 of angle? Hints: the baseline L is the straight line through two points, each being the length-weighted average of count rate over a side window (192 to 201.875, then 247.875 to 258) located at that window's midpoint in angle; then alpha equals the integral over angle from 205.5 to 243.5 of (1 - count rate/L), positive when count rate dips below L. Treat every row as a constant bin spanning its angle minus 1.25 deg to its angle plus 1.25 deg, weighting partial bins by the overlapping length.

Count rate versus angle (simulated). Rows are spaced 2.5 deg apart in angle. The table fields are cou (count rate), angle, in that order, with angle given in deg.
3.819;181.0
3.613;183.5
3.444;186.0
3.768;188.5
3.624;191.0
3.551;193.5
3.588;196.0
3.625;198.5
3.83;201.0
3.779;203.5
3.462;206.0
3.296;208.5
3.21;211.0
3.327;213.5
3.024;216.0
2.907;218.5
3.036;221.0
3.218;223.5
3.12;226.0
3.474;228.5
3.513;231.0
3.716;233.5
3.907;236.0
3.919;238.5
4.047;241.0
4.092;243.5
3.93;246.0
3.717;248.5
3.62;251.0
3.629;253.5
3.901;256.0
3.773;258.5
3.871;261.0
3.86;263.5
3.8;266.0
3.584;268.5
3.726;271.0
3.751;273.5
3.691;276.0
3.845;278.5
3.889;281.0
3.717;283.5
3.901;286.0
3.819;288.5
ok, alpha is 2.6 deg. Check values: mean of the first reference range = 3.64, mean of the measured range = 3.43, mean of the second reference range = 3.72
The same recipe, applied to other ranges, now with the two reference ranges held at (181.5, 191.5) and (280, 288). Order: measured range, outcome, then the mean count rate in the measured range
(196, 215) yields 0.84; 3.5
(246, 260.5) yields 0.06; 3.75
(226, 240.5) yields 0.21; 3.67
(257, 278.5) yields 0.19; 3.76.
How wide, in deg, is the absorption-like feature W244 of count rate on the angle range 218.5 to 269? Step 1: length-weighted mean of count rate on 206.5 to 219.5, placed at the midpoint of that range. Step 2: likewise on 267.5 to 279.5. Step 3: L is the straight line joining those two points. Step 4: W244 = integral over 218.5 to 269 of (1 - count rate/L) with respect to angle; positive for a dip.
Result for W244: -3.1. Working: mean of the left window 3.18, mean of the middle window 3.67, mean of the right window 3.72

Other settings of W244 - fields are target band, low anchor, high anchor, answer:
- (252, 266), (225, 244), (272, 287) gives -0.2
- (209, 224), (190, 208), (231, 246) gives 2.5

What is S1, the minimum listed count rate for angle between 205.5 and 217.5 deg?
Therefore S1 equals 3.024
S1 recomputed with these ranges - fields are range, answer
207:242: 2.907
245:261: 3.62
